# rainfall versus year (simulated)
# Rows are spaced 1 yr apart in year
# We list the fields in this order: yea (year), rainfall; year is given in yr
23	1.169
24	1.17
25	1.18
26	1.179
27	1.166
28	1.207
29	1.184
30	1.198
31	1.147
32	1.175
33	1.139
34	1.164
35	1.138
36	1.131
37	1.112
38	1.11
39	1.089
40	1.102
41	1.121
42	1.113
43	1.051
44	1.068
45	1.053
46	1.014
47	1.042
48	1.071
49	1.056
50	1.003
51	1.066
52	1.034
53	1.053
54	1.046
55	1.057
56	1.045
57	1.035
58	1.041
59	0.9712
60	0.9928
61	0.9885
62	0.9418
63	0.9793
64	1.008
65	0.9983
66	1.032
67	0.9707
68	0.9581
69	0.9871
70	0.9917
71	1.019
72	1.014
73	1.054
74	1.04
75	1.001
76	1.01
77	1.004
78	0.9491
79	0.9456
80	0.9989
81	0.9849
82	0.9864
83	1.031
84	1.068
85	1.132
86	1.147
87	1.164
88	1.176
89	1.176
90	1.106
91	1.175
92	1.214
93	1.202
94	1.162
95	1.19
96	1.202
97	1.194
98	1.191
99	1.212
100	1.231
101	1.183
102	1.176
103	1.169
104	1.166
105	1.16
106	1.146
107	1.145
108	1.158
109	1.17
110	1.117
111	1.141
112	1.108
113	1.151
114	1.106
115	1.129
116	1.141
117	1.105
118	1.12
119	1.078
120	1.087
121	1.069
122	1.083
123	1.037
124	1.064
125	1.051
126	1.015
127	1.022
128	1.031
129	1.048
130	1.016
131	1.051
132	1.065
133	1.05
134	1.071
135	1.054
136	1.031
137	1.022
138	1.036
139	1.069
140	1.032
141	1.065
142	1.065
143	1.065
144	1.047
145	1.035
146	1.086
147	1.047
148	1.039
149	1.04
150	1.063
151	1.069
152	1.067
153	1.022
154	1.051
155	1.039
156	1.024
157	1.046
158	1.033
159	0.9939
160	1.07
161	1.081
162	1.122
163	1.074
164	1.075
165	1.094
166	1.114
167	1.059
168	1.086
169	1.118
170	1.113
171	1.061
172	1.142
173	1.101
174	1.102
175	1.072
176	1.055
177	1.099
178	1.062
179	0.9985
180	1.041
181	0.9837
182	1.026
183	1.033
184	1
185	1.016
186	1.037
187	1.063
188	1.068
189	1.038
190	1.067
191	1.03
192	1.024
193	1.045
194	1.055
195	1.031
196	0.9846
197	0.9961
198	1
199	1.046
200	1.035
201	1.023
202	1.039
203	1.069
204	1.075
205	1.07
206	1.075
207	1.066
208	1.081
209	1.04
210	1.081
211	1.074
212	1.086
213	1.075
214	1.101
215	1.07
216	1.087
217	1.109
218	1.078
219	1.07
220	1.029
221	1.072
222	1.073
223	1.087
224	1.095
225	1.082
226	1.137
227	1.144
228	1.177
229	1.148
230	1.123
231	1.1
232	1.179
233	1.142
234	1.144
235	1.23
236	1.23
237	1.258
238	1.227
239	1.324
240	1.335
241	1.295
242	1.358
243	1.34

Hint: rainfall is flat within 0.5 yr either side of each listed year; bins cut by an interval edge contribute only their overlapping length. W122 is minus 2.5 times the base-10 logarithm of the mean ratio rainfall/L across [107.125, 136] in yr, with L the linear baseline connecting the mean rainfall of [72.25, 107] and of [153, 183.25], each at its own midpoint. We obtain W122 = 0.01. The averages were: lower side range 1.12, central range 1.08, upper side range 1.07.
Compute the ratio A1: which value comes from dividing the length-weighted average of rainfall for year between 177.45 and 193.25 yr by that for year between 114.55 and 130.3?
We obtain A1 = 1.0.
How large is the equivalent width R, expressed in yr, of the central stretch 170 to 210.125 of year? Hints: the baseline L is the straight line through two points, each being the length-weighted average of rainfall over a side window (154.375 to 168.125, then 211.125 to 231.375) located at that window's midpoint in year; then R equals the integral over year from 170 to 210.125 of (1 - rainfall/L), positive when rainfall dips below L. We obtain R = 1.2 yr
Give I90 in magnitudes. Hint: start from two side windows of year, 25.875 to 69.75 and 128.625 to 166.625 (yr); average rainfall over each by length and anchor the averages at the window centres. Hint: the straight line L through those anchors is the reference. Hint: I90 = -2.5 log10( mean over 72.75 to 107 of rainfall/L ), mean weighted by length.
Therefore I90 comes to -0.05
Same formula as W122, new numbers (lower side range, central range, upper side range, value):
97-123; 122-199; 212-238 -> 0.08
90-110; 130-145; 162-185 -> 0.07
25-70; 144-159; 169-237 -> 0.03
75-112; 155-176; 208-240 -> 0.05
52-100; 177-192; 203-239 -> 0.07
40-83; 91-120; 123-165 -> -0.12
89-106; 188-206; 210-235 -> 0.08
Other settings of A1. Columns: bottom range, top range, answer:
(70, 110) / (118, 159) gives 0.94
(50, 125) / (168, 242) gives 1.01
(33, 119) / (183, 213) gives 0.96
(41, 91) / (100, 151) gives 1.05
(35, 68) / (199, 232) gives 1.04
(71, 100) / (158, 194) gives 0.97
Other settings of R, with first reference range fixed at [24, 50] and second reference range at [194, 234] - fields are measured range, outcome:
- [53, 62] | 0.8 yr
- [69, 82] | 1.3 yr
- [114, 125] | 0.1 yr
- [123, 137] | 0.7 yr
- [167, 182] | 0.2 yr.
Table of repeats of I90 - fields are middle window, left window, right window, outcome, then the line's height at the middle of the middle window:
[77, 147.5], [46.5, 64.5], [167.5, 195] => -0.061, 1.04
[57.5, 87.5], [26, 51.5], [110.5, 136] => 0.085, 1.1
